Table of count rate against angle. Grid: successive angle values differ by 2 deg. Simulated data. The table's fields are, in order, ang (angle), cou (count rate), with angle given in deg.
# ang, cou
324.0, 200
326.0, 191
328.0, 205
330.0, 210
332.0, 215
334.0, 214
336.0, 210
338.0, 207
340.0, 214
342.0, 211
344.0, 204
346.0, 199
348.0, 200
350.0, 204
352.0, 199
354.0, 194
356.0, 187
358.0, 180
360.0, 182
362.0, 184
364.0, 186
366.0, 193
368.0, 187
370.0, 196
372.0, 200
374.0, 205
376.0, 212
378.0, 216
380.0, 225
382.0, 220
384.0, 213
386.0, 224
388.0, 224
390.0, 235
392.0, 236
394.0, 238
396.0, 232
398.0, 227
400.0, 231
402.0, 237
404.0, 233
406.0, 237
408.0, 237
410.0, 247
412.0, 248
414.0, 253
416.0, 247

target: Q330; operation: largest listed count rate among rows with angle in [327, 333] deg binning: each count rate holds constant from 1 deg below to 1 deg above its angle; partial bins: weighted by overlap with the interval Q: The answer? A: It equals 215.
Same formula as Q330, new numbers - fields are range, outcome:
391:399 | 238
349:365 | 204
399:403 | 237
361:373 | 200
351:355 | 199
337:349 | 214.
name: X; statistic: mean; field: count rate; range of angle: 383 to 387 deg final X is 218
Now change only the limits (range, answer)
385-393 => 230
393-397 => 235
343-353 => 201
